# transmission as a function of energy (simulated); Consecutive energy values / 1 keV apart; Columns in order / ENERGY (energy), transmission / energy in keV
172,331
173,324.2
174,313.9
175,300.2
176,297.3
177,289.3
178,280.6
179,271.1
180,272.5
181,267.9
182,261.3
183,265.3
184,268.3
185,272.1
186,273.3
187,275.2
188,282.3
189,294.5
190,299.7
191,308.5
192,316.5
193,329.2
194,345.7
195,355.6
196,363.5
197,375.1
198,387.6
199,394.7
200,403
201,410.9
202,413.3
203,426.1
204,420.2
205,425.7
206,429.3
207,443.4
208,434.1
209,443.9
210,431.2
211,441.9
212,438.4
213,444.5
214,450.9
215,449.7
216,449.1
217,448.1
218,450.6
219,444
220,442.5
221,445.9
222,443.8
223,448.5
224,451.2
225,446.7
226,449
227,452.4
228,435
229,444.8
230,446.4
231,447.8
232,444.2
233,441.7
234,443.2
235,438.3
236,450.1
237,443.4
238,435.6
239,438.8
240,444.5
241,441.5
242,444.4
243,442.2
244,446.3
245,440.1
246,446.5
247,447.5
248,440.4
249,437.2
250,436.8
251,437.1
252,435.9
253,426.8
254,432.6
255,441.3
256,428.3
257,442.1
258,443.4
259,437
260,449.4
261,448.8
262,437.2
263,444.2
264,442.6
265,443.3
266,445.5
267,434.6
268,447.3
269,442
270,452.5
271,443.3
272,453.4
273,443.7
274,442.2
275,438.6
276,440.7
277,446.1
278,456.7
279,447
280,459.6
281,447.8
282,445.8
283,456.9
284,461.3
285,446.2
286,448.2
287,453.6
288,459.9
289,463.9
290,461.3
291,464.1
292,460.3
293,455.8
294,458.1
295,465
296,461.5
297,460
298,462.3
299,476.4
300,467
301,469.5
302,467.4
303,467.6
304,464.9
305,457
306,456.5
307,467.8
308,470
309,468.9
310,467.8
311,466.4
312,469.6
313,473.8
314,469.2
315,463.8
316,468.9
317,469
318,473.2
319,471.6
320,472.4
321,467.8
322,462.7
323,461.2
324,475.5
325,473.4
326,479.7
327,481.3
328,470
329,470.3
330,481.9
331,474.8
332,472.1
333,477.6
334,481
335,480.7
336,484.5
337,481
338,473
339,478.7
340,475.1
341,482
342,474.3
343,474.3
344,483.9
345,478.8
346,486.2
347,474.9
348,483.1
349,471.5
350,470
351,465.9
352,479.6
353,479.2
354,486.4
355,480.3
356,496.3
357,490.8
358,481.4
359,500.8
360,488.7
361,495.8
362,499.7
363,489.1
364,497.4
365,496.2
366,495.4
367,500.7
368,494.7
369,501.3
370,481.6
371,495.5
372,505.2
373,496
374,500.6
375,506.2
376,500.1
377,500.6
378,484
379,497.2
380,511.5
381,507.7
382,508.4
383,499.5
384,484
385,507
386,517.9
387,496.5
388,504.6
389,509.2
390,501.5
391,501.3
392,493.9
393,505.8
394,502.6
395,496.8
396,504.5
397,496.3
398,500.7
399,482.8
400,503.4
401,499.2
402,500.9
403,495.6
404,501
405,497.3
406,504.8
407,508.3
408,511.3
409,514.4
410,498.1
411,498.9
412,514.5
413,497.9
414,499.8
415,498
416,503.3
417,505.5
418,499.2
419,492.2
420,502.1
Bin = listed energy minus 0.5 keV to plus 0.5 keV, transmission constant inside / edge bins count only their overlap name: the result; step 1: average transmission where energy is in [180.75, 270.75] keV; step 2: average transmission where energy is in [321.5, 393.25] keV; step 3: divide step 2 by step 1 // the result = 1.18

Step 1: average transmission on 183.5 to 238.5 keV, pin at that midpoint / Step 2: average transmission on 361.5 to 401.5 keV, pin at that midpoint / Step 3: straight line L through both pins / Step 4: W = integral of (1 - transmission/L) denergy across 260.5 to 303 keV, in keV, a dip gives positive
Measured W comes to -0.8 keV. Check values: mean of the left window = 405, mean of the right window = 499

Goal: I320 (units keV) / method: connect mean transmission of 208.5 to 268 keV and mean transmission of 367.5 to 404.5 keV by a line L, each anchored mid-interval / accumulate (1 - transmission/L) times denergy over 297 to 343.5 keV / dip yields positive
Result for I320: 0.3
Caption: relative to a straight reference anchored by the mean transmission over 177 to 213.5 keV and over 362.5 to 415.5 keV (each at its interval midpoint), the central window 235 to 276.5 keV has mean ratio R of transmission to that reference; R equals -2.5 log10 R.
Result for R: -0.109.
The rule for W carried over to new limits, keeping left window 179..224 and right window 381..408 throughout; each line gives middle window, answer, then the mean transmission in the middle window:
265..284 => -1.0 keV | 447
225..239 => -1.6 keV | 444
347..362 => -0.2 keV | 484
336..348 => -0.3 keV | 479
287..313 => -1.4 keV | 464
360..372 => -0.3 keV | 495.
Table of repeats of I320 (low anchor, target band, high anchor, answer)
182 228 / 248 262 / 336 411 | -0.5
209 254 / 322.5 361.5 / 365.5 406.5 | 0.3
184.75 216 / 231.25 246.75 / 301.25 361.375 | -1.3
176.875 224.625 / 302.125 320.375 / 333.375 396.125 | -0.6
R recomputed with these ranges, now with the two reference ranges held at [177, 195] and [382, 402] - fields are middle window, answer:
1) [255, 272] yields -0.20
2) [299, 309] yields -0.14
